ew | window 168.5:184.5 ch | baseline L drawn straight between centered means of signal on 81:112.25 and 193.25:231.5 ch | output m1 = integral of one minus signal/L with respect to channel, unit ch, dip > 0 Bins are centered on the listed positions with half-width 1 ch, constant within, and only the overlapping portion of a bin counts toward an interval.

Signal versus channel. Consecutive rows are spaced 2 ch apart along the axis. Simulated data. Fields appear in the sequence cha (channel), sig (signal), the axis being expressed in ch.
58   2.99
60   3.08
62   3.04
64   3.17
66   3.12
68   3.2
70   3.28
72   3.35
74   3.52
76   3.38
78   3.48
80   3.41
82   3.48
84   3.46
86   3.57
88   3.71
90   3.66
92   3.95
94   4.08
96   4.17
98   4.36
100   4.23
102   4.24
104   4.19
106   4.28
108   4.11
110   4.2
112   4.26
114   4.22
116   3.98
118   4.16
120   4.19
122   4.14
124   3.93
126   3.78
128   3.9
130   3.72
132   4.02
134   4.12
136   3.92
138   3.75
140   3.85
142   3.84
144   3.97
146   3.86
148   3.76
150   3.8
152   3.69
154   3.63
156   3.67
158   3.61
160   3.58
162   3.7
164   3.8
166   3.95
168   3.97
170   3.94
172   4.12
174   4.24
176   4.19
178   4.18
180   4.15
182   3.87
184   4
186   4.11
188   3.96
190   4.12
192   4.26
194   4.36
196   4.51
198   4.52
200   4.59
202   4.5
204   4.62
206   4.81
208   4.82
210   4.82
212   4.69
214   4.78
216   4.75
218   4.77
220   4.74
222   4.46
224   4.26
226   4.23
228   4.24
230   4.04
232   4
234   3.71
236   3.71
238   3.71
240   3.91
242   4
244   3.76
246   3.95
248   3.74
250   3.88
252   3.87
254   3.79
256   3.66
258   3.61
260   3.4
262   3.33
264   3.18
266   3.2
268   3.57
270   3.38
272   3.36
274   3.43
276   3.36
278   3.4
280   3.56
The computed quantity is 1.1 ch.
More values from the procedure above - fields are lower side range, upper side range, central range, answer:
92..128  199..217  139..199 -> 6.8 ch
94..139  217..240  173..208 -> -1.5 ch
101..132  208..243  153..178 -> 1.8 ch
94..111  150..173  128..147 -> 0.3 ch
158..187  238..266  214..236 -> -3.1 ch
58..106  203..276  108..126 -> -2.0 ch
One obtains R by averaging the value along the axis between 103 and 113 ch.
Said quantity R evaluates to 4.21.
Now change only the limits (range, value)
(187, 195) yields 4.17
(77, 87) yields 3.48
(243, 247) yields 3.85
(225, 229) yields 4.24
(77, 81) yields 3.45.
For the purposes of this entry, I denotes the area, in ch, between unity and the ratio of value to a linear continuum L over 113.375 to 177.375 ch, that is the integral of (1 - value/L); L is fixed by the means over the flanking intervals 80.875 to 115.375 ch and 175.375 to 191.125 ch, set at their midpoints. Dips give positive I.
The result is 2.2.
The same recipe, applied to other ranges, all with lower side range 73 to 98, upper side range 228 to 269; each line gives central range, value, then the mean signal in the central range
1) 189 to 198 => -1.5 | 4.34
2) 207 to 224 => -4.6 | 4.7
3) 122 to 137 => -1.0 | 3.93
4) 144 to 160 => -0.1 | 3.72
